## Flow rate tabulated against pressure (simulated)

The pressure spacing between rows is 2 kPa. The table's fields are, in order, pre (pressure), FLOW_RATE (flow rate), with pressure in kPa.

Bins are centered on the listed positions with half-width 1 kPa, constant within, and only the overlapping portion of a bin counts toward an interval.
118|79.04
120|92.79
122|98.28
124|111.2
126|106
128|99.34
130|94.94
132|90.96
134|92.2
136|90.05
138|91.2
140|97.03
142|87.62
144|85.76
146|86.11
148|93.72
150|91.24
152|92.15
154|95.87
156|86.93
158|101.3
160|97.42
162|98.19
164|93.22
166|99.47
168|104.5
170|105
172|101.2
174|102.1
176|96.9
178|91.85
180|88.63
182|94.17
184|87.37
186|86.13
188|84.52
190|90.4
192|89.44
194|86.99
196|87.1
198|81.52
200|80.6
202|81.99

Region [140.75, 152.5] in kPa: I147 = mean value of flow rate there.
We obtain 89.5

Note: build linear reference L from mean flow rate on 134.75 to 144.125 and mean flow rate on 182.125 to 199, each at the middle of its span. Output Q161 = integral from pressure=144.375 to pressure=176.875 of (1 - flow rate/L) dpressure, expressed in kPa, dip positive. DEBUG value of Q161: -2.6 kPa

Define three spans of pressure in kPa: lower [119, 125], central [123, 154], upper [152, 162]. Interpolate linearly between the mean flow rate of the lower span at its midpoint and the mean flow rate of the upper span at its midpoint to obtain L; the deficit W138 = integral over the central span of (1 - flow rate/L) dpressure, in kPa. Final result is 1.3 kPa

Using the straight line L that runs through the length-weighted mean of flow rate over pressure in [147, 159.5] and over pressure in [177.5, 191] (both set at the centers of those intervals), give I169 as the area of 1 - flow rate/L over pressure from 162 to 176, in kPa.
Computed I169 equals -1.41 kPa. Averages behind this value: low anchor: 93.7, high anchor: 88.9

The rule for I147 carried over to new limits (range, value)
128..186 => 94.1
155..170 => 97.8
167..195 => 93.5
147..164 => 94.5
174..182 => 93.9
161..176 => 100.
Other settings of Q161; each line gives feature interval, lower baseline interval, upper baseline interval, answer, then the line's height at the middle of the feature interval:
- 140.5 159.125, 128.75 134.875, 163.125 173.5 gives 1.1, 96.9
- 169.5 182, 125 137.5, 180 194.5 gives -1.0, 89.9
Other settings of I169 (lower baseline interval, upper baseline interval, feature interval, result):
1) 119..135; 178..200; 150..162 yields -0.20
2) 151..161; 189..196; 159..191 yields -1.20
